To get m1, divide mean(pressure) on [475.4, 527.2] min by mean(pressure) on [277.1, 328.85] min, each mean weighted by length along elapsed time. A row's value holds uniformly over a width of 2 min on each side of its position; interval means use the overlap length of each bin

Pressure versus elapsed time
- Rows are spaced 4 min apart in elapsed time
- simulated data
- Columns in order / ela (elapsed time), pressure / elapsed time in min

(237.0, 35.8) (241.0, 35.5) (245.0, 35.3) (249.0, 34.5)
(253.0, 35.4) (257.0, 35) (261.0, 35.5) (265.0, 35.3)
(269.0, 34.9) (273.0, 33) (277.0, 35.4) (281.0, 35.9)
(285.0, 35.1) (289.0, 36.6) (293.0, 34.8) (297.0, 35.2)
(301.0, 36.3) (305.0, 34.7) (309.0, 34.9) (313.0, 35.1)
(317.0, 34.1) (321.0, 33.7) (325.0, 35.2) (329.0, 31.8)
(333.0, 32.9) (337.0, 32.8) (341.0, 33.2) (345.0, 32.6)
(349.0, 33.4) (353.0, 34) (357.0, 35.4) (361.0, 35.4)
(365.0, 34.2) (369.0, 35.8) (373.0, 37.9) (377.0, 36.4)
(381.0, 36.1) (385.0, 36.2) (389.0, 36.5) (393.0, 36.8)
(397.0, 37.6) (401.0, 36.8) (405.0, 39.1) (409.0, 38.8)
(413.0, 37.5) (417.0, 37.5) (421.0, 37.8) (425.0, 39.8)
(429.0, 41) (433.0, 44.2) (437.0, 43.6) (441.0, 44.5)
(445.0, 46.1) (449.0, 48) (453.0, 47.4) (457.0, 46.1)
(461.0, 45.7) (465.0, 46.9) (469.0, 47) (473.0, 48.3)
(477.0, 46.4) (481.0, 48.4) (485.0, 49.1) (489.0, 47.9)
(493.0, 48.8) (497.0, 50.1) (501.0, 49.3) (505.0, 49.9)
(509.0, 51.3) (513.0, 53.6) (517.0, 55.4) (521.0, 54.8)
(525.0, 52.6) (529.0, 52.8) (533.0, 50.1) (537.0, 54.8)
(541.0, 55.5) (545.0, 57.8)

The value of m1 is 1.4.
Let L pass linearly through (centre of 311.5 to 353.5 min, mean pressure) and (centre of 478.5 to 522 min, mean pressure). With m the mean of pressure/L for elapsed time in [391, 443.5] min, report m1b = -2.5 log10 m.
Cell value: 0.067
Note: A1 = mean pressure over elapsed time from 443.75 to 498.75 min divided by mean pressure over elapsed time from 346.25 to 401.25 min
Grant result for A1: 1.33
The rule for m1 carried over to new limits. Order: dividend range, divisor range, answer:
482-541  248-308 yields 1.47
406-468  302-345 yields 1.27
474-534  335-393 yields 1.45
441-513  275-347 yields 1.40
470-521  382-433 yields 1.31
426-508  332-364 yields 1.39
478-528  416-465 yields 1.16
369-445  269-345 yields 1.13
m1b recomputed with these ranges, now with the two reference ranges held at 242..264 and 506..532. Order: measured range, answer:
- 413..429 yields 0.20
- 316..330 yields 0.18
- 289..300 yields 0.08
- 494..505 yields 0.05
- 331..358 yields 0.23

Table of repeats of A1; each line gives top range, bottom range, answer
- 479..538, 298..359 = 1.50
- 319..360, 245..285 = 0.96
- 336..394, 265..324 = 1.00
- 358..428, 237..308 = 1.05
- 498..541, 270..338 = 1.52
